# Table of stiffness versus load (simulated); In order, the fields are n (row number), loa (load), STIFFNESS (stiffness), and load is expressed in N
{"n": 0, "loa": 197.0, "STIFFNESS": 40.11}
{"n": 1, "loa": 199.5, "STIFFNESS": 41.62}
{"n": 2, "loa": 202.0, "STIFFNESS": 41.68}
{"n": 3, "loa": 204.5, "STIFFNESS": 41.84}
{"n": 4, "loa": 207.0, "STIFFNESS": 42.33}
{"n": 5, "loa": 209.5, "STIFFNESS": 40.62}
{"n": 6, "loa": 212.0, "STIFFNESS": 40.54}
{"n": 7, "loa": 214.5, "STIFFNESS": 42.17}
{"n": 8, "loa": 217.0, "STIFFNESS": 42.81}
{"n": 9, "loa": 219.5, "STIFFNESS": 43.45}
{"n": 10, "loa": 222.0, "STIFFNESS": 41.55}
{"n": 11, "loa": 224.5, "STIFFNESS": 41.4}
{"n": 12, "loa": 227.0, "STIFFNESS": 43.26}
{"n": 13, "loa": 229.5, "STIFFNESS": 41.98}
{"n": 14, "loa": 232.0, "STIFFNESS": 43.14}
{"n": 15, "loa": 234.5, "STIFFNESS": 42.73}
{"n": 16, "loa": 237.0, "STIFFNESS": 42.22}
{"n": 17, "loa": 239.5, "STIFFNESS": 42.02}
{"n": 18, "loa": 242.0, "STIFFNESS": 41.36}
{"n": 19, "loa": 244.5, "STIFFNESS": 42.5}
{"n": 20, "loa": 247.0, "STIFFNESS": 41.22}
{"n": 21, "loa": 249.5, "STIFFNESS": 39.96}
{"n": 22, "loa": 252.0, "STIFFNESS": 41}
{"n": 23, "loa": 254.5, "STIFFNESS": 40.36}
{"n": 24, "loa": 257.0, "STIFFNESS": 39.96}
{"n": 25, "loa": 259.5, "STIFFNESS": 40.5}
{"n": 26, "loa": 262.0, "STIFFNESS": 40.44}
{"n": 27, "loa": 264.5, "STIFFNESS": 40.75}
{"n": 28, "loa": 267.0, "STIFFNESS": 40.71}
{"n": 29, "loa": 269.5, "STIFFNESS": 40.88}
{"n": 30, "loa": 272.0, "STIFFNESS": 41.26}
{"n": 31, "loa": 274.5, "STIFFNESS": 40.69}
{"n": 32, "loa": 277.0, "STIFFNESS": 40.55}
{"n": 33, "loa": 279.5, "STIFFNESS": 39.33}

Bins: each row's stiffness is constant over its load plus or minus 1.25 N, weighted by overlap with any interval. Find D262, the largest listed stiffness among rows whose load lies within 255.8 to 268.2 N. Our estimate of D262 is 40.75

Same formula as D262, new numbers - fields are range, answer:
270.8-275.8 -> 41.26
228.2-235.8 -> 43.14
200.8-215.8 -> 42.33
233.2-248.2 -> 42.73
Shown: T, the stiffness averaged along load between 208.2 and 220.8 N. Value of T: 41.9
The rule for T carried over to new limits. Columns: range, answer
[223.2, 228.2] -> 42.3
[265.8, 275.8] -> 40.9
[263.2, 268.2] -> 40.7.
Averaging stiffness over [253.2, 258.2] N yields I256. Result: 40.2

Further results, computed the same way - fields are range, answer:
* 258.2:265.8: 40.6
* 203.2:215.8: 41.5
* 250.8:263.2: 40.4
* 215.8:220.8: 43.1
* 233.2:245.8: 42.2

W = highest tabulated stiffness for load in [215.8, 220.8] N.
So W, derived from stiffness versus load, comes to 43.45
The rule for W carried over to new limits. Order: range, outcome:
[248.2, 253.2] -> 41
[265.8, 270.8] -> 40.88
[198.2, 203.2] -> 41.68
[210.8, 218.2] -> 42.81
